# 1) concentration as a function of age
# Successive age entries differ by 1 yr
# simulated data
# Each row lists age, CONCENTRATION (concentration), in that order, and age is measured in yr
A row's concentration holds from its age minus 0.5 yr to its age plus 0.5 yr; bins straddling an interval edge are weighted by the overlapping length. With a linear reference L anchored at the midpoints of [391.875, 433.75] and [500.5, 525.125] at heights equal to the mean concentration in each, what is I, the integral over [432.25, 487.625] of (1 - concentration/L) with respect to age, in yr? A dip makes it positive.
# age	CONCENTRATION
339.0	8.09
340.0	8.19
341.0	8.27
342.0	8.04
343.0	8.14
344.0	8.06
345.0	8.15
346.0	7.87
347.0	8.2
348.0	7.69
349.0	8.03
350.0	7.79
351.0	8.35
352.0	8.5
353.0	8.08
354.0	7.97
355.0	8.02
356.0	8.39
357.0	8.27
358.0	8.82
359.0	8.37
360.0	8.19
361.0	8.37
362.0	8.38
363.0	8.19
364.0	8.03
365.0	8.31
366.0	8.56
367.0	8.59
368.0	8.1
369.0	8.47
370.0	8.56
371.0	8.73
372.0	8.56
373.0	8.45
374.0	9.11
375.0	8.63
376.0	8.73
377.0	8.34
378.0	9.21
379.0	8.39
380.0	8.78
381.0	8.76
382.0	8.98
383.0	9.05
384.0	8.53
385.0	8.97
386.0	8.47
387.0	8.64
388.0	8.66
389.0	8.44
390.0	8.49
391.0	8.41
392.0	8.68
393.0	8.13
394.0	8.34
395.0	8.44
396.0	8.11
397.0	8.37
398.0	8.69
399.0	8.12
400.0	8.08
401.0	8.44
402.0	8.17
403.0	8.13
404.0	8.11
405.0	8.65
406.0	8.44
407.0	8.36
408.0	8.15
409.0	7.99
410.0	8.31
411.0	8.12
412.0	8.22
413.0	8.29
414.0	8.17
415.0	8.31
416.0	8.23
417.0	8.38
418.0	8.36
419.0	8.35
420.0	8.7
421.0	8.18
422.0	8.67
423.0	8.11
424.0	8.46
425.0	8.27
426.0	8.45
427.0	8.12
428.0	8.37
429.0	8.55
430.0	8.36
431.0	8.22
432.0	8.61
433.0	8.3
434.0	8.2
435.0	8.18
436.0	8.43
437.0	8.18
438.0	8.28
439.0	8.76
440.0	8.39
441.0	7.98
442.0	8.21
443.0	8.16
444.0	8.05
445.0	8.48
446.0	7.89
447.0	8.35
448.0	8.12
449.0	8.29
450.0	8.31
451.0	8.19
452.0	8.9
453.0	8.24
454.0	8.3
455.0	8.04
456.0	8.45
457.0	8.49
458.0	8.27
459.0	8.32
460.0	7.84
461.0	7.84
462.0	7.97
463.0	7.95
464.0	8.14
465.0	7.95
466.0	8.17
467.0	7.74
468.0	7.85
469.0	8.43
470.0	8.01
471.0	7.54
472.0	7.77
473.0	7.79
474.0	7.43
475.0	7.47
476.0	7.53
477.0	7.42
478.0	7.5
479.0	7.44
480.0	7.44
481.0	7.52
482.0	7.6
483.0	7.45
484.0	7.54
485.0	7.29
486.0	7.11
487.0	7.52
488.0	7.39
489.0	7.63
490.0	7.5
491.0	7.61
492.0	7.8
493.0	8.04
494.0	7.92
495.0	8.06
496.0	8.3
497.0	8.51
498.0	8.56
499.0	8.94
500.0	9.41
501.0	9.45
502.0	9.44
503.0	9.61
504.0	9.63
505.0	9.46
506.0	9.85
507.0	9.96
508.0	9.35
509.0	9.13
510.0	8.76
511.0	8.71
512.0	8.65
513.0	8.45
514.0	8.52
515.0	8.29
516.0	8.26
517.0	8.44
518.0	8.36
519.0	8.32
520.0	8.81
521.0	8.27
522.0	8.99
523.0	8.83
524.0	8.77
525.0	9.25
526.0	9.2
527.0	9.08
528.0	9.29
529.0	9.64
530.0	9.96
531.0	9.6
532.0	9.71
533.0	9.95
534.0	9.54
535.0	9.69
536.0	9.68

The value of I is 4.0 yr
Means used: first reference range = 8.32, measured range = 7.98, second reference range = 8.94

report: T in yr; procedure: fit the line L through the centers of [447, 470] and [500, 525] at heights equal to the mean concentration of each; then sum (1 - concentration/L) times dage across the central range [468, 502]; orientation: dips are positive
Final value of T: 2.7 yr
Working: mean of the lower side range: 8.17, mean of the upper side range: 8.95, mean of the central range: 7.87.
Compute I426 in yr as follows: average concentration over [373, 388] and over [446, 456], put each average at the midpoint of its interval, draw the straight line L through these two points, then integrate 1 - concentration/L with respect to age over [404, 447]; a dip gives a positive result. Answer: 0.8 yr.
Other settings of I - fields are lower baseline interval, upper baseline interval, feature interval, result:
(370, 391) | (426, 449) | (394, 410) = 0.5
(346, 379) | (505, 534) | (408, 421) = 0.5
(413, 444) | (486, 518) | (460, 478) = 1.4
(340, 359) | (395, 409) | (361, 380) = -0.7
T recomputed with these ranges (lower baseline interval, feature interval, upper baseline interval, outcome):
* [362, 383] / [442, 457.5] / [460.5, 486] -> -0.7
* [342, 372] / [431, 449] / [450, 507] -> -0.2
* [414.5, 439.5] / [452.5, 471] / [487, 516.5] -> 0.9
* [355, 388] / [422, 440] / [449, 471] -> -0.2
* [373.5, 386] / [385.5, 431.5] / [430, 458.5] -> 1.2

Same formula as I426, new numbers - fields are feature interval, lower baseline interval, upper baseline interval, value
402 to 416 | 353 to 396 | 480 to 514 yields 0.4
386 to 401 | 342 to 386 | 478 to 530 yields 0.0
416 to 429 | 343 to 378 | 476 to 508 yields -0.1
